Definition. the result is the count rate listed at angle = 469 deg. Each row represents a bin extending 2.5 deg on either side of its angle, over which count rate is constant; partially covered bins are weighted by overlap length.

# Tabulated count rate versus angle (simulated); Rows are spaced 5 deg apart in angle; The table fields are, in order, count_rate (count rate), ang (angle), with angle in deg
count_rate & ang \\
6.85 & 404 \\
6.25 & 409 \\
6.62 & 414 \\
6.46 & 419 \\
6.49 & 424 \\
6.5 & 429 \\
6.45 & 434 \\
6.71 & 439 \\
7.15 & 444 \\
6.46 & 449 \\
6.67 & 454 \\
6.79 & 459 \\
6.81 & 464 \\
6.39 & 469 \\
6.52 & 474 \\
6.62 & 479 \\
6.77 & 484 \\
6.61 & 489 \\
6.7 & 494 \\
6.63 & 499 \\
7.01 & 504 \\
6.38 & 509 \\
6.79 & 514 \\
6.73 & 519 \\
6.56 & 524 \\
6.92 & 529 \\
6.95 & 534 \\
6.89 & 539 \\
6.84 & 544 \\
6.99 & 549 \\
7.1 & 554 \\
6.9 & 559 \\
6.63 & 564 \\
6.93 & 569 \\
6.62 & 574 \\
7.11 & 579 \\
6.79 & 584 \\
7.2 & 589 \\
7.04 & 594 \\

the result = 6.39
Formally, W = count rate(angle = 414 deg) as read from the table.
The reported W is 6.62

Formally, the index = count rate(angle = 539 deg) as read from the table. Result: 6.89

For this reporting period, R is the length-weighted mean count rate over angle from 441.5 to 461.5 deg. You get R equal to 6.77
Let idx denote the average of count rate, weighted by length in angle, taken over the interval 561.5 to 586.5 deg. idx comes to 6.82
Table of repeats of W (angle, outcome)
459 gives 6.79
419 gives 6.46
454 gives 6.67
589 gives 7.2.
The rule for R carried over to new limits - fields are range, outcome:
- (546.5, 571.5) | 6.91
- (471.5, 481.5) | 6.57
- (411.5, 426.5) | 6.52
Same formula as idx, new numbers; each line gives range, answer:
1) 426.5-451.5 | 6.65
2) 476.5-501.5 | 6.67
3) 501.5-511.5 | 6.69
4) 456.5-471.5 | 6.66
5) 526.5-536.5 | 6.93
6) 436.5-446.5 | 6.93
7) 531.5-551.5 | 6.92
